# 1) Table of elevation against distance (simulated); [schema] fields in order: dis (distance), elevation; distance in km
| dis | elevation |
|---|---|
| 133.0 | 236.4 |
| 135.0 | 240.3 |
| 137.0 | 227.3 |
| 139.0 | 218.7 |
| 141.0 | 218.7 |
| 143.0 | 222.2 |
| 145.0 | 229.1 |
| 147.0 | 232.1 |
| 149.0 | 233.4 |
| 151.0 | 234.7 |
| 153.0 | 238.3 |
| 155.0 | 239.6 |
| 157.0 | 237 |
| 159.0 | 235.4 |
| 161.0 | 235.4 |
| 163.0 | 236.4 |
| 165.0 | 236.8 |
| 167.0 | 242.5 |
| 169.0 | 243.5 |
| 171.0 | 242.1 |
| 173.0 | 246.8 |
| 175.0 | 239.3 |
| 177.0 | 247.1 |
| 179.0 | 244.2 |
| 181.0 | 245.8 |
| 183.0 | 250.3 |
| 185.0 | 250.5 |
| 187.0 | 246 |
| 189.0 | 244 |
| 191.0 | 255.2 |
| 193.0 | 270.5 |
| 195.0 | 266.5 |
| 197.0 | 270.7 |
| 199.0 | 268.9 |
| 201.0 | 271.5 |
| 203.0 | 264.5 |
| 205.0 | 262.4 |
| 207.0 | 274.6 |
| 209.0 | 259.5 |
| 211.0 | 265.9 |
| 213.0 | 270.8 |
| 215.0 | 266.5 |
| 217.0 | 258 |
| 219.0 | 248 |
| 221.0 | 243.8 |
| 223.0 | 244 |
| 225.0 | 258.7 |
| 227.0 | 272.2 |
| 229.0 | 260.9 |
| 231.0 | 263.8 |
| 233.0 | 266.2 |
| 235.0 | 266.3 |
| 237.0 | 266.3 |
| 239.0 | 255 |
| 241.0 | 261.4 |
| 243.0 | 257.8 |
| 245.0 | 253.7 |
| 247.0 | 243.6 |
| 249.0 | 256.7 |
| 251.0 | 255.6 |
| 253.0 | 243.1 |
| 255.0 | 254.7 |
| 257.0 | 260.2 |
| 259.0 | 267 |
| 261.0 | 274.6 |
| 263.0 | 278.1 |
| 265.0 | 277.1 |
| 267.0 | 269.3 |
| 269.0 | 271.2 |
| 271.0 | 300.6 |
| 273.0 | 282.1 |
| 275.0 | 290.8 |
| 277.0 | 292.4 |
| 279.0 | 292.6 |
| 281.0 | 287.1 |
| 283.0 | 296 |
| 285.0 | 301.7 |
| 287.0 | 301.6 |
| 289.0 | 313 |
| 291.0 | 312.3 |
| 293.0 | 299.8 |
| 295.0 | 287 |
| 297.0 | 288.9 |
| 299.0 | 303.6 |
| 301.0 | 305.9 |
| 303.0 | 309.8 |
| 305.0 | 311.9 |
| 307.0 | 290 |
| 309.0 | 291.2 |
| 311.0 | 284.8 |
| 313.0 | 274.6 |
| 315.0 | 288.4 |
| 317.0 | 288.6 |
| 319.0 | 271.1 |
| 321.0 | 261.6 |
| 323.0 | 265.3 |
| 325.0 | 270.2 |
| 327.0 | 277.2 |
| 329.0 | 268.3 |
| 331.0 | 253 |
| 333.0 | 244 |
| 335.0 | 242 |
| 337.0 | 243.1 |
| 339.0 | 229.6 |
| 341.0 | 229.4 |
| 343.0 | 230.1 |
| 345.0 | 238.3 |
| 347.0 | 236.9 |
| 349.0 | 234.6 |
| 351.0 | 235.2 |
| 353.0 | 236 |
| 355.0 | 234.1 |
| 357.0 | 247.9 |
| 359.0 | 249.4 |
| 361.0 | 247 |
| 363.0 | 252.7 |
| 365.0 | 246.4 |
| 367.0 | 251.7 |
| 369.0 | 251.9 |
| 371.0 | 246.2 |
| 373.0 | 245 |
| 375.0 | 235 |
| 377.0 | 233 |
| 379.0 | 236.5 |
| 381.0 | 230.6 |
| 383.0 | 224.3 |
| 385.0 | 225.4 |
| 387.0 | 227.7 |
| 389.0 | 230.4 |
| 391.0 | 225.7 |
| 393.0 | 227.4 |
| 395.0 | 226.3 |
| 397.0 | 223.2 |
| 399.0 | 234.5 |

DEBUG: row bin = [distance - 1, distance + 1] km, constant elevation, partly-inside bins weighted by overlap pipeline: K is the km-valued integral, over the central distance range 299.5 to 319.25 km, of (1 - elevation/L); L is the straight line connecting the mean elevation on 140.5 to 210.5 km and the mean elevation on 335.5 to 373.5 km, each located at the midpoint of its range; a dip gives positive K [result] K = -4.1 km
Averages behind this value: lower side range 247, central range 293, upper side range 241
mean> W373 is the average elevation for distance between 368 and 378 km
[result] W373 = 242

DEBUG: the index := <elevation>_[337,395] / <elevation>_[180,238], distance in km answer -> 0.91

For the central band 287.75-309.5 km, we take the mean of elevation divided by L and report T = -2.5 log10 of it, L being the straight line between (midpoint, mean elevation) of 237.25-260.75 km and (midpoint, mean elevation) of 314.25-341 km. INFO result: -0.17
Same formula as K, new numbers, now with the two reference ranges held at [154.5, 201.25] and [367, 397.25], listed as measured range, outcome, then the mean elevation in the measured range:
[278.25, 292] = -3.4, 301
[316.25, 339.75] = -2.2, 260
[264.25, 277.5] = -2.3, 283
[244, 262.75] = -1.1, 257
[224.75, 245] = -1.5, 263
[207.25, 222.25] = -0.8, 259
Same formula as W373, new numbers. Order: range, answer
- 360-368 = 249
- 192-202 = 270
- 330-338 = 246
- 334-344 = 235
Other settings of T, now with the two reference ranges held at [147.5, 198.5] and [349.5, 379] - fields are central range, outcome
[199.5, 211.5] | -0.09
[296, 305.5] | -0.24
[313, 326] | -0.13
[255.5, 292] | -0.17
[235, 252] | -0.05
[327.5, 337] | -0.04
